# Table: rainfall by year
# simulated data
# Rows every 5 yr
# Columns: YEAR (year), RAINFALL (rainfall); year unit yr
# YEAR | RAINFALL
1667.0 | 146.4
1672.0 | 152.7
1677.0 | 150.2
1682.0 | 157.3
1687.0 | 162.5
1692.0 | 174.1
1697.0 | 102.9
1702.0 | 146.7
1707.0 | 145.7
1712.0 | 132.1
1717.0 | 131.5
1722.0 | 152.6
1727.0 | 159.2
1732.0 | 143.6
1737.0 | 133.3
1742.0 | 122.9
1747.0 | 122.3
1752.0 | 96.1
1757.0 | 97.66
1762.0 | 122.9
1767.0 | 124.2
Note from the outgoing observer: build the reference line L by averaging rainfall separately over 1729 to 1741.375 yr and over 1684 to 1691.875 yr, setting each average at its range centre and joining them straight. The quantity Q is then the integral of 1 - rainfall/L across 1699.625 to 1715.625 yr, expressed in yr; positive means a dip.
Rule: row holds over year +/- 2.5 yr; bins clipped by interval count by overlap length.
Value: 1.35 yr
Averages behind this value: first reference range 166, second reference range 137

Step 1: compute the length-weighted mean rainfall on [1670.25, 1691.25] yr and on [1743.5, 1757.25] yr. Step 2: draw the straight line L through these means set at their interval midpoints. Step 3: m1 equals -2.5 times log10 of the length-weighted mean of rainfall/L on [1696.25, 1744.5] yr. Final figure -0.08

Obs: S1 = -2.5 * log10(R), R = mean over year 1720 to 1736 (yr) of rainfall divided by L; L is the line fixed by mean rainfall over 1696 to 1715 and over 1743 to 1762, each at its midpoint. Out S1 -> -0.22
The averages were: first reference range 134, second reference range 109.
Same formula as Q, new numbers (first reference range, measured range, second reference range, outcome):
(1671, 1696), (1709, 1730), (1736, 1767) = -1.5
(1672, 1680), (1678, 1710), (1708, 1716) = -1.1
